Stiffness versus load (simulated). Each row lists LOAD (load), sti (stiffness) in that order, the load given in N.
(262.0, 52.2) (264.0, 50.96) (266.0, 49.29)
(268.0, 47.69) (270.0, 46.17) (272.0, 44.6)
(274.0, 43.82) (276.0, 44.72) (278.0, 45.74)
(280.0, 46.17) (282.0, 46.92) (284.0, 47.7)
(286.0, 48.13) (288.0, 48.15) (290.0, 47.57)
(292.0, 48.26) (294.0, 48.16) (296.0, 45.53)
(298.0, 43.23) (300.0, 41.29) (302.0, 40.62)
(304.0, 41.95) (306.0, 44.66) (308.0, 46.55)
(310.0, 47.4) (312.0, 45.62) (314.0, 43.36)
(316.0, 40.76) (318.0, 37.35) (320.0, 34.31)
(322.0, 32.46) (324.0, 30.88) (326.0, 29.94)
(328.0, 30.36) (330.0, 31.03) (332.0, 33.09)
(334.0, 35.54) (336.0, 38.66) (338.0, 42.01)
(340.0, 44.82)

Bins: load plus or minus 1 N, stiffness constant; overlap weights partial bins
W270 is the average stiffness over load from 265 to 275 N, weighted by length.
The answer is 46.3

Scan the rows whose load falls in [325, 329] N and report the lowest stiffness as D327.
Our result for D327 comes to 29.94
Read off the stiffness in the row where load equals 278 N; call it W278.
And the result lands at 45.74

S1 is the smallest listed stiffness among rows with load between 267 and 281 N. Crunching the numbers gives 43.82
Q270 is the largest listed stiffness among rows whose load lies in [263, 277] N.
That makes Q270 50.96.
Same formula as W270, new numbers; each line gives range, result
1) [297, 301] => 42.3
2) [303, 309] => 44.4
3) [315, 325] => 35.2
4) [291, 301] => 45.3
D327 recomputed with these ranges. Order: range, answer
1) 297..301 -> 41.29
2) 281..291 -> 46.92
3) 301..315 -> 40.62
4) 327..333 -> 30.36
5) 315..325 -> 30.88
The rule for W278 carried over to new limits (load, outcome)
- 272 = 44.6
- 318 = 37.35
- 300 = 41.29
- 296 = 45.53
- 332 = 33.09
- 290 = 47.57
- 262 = 52.2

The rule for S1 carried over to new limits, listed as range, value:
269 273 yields 44.6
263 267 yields 49.29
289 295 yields 47.57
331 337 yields 33.09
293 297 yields 45.53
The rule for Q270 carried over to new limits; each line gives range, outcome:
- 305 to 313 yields 47.4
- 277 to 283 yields 46.92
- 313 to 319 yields 43.36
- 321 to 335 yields 35.54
